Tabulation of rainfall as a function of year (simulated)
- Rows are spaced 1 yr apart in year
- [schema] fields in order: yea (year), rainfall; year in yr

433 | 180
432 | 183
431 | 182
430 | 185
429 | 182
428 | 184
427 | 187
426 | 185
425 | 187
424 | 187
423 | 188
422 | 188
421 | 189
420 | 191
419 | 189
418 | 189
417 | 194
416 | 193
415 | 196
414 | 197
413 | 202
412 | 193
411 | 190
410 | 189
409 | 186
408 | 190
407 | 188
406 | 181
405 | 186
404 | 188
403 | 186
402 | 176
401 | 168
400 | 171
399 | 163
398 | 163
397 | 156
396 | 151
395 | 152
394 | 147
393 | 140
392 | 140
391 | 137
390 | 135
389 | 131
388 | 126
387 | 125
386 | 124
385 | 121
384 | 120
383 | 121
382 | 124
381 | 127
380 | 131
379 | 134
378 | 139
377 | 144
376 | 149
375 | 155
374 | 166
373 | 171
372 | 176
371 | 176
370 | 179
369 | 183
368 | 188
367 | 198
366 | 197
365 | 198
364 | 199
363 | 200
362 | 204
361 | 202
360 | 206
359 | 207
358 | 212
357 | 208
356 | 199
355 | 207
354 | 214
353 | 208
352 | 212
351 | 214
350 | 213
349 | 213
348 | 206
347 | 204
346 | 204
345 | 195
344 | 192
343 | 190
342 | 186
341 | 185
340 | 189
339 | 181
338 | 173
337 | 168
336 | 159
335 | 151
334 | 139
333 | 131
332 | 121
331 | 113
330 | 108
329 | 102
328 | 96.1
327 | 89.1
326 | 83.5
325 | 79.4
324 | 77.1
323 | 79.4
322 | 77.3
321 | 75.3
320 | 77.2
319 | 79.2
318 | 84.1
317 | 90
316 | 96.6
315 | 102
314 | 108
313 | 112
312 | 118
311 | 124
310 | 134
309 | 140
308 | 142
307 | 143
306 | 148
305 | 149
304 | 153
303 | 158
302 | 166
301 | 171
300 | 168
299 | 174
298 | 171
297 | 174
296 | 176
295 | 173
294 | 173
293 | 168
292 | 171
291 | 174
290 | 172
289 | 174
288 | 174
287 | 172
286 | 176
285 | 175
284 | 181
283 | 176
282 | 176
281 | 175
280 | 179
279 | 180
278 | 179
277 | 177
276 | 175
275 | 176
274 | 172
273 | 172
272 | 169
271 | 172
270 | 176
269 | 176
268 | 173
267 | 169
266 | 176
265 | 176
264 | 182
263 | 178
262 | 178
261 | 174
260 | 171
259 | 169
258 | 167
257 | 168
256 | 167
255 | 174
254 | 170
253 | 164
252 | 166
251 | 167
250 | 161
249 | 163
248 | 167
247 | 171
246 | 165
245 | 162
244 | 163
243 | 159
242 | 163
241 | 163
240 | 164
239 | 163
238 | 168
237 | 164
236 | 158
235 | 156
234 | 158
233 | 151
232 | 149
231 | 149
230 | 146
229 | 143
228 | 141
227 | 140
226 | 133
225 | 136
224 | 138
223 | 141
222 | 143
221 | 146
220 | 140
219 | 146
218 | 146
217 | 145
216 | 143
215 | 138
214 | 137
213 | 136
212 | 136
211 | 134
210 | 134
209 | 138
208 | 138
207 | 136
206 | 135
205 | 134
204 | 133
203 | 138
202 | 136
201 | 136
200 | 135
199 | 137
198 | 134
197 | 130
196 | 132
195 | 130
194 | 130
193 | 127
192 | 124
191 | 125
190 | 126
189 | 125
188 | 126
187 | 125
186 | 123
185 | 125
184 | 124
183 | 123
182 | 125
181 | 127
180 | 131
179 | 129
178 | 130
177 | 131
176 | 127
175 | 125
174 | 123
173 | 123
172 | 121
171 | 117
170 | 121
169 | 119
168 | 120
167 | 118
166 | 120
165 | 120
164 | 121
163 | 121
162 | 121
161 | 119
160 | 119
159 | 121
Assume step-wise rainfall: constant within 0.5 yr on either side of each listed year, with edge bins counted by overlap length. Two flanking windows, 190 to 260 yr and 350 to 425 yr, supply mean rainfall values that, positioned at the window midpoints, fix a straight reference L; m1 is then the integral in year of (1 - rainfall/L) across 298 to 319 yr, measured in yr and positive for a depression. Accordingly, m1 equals 3.6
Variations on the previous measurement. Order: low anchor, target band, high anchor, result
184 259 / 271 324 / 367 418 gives 1.21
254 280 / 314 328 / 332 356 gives 7.49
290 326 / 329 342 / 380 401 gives -1.63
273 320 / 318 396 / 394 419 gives 5.81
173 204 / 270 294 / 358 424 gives -4.37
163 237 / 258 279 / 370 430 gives -4.35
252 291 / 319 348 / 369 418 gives 5.23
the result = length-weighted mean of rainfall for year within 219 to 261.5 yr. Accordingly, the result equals 158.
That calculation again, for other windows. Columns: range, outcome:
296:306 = 165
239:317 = 164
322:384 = 166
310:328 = 92.6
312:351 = 136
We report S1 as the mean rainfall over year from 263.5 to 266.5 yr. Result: 178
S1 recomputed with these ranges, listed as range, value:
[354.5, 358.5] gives 206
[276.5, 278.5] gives 178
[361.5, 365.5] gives 200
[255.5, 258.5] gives 167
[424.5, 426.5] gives 186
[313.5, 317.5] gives 99.2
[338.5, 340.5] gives 185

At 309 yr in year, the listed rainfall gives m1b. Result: 140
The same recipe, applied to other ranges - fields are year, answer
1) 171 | 117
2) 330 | 108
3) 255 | 174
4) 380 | 131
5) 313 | 112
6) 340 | 189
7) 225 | 136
